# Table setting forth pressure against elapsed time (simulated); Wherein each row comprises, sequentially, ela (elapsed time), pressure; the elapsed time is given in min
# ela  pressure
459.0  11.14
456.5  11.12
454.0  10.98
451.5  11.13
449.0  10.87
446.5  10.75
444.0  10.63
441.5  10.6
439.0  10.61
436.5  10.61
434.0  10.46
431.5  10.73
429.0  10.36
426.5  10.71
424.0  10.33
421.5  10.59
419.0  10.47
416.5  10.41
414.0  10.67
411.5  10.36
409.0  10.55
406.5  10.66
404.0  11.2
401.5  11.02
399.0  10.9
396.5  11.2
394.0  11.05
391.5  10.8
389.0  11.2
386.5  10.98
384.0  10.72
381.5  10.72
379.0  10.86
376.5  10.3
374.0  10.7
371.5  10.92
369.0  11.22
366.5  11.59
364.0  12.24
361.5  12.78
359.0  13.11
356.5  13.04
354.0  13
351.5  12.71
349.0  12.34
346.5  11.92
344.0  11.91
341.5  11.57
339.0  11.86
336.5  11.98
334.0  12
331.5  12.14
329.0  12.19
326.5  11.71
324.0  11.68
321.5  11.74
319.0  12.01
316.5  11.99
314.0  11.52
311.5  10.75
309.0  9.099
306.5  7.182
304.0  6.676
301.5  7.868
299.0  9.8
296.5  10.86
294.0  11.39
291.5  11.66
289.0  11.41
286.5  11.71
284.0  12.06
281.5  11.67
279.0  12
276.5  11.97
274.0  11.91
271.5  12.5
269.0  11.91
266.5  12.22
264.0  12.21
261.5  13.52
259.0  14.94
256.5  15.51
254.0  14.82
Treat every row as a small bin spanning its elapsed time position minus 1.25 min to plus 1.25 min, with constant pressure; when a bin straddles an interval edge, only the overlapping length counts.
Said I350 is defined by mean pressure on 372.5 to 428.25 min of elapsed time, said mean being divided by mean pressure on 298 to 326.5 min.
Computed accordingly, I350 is 1.06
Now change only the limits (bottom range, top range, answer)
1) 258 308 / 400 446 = 0.94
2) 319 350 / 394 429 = 0.90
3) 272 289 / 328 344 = 1.01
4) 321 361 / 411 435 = 0.86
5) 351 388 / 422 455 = 0.92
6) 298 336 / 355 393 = 1.08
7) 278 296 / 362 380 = 0.96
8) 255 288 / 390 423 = 0.85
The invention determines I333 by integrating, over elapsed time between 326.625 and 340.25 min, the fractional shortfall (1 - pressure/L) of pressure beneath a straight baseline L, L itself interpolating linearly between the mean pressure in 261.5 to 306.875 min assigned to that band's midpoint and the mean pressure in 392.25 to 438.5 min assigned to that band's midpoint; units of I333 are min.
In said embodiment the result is -1.3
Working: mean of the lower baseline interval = 11.1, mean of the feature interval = 12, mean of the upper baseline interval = 10.7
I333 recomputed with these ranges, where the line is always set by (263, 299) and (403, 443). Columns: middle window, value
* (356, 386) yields -1.24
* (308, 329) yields 0.08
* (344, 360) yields -2.09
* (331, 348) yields -0.97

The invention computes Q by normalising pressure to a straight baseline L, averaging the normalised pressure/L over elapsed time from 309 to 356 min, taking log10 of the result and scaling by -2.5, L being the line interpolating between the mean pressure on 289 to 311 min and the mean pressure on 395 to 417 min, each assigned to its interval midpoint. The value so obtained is -0.200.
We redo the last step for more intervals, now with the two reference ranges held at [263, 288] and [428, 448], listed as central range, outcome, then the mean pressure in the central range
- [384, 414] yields 0.01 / 10.9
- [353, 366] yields -0.13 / 12.8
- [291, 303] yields 0.17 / 10.2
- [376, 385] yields 0.04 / 10.7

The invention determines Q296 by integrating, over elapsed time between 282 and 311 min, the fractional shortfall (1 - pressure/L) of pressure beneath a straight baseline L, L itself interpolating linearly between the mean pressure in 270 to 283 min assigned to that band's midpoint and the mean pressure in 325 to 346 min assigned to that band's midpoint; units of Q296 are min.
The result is 4.70 min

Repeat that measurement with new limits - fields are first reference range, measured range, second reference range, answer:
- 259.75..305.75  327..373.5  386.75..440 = -4.72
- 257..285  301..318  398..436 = 3.70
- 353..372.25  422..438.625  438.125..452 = 0.72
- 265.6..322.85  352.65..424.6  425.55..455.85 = -2.47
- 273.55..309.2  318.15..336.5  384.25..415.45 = -2.26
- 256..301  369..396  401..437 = 0.30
